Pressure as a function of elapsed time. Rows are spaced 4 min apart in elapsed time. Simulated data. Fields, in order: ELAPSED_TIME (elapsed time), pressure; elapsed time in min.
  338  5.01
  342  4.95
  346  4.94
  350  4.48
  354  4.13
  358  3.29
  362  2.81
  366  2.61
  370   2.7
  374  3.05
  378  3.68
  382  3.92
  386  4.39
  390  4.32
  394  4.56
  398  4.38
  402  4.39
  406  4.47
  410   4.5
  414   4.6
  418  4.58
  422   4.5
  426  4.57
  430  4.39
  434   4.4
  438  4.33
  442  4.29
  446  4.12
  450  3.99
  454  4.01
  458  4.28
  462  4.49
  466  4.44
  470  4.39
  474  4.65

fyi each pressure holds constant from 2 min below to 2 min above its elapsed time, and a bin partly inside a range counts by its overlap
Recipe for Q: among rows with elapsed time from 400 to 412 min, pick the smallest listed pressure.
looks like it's 4.39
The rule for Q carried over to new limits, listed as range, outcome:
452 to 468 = 4.01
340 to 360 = 3.29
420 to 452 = 3.99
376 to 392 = 3.68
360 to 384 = 2.61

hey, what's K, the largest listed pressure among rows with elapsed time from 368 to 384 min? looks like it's 3.92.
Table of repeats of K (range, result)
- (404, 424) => 4.6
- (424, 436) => 4.57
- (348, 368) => 4.48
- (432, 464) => 4.49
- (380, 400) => 4.56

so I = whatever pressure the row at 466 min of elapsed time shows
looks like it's 4.44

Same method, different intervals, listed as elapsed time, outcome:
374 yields 3.05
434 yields 4.4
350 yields 4.48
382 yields 3.92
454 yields 4.01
